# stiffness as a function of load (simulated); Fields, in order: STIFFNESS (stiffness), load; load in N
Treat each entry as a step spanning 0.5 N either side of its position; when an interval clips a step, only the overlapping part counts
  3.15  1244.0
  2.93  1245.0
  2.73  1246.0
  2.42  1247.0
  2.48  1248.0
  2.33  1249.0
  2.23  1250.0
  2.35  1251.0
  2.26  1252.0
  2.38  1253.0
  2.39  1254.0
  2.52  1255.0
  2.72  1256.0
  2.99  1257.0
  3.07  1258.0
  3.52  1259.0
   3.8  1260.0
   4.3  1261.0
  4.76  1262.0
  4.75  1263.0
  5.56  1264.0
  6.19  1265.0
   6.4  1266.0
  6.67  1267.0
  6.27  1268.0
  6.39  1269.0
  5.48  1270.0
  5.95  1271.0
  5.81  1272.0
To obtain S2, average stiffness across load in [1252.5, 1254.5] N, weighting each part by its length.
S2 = 2.38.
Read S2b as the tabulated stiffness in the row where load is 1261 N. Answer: 4.3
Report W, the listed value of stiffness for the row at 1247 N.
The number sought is 2.42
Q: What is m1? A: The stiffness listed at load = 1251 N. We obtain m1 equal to 2.35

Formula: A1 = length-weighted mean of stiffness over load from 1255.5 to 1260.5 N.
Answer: 3.22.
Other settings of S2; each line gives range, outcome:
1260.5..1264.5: 4.84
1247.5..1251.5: 2.35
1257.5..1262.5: 3.89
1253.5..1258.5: 2.74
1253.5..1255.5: 2.46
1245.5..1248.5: 2.54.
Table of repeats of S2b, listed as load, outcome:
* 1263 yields 4.75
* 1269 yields 6.39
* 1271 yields 5.95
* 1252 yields 2.26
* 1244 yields 3.15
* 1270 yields 5.48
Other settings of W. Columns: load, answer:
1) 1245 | 2.93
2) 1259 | 3.52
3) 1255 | 2.52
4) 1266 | 6.4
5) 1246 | 2.73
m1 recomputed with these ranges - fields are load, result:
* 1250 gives 2.23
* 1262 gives 4.76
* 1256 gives 2.72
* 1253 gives 2.38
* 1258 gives 3.07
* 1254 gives 2.39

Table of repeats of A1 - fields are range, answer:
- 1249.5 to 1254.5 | 2.32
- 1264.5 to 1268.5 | 6.38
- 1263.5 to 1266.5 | 6.05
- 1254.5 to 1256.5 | 2.62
